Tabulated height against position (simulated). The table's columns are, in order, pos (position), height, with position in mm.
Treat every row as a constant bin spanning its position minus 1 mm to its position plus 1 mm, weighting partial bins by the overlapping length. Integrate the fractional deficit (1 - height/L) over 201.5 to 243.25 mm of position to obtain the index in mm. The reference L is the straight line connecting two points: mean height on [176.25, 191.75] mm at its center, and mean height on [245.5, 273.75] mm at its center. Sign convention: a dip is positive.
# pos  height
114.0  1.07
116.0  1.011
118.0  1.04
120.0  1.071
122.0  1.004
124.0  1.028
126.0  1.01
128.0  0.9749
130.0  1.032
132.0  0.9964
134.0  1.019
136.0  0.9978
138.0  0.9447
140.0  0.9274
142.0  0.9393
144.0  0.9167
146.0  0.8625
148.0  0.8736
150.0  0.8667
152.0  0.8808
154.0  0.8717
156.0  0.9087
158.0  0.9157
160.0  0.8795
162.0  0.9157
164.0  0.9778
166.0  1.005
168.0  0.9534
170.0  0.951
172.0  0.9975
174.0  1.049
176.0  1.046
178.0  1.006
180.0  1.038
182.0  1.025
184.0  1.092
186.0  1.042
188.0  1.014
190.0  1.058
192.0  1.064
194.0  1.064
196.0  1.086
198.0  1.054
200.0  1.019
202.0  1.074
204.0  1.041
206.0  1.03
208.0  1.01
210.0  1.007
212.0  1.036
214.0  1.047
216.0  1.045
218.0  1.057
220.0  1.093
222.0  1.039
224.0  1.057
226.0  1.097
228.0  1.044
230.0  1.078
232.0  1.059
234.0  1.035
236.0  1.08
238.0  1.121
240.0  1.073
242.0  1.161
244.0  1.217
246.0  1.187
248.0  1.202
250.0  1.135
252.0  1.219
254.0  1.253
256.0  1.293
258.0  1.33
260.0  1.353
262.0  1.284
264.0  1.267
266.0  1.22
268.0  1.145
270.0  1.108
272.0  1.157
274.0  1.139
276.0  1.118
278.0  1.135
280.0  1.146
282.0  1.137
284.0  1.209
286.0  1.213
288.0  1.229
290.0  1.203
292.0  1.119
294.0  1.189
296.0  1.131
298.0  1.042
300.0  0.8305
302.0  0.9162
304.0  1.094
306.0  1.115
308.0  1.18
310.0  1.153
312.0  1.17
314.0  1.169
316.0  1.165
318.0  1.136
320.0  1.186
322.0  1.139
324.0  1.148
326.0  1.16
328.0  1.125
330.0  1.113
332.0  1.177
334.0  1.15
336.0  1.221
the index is 2.6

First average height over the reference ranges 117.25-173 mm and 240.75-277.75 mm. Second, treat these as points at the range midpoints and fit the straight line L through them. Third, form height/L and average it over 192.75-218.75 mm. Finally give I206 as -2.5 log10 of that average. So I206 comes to 0.05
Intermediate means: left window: 0.955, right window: 1.21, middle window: 1.04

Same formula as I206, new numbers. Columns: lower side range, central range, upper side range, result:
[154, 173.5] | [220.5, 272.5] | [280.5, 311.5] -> -0.11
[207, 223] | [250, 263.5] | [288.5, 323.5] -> -0.19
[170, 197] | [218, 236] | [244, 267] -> 0.10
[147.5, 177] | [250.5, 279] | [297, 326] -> -0.15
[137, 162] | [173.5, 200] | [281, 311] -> -0.10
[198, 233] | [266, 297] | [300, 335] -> -0.06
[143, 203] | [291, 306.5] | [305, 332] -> 0.08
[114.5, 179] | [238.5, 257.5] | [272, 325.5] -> -0.11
